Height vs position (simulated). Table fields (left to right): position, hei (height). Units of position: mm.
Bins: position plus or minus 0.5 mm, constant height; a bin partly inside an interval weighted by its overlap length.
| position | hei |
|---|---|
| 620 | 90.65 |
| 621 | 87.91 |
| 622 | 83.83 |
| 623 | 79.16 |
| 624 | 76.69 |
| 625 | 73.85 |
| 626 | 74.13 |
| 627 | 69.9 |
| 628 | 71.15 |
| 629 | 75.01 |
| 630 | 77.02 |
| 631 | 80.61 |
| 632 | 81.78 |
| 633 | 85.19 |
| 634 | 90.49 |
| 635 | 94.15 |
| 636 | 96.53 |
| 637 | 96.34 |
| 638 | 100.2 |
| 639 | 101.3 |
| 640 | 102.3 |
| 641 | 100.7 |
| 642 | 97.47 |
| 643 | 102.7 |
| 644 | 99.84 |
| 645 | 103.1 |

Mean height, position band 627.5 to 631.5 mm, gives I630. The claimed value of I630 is 75.9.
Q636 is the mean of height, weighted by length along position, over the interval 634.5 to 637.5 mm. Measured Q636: 95.7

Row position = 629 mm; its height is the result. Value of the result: 75.01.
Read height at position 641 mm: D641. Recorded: 100.7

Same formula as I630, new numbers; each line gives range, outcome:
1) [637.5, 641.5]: 101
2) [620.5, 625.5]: 80.3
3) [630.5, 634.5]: 84.5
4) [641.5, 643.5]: 100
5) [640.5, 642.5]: 99.1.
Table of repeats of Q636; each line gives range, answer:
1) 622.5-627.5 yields 74.7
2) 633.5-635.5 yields 92.3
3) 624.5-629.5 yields 72.8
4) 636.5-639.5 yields 99.3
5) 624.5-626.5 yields 74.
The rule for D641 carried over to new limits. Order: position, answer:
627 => 69.9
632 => 81.78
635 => 94.15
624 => 76.69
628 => 71.15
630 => 77.02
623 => 79.16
